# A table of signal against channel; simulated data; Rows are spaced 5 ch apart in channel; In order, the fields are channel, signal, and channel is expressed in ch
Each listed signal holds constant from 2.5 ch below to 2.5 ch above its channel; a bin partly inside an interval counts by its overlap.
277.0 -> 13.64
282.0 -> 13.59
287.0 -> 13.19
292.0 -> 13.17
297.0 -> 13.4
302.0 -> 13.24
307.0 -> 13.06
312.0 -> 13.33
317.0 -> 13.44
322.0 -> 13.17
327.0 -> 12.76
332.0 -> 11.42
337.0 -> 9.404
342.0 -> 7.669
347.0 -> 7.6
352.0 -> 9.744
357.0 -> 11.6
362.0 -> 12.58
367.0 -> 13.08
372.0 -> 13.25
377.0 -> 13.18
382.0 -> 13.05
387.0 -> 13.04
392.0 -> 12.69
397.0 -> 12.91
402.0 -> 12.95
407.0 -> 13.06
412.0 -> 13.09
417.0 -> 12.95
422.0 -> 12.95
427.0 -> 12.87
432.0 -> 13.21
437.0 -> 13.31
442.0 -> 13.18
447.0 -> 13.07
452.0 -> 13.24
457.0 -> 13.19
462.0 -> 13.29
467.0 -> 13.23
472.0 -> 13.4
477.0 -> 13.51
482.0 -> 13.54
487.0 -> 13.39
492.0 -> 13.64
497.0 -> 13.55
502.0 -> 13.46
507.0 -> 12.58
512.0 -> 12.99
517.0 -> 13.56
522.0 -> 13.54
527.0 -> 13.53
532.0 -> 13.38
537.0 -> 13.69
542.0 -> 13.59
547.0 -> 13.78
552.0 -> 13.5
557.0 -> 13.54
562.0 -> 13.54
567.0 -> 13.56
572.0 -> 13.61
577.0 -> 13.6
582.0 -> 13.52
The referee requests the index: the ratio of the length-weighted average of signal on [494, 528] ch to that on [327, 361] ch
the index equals 1.34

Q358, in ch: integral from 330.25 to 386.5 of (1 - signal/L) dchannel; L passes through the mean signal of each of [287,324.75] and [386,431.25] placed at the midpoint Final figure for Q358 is 8.10 ch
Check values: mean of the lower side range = 13.3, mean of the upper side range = 13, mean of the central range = 11.2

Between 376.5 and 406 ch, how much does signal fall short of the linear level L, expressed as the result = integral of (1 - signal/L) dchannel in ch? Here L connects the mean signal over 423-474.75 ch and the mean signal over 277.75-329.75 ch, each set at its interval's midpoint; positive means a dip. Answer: 0.6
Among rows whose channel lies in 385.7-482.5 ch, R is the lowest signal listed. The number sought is 12.69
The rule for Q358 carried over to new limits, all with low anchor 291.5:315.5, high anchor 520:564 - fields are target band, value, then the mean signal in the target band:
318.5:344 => 4.3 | 11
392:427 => 1.1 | 13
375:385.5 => 0.2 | 13.1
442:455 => 0.3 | 13.2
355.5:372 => 0.9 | 12.6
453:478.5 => 0.3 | 13.3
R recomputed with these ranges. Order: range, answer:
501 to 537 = 12.58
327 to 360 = 7.6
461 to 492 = 13.23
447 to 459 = 13.07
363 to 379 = 13.08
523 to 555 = 13.38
